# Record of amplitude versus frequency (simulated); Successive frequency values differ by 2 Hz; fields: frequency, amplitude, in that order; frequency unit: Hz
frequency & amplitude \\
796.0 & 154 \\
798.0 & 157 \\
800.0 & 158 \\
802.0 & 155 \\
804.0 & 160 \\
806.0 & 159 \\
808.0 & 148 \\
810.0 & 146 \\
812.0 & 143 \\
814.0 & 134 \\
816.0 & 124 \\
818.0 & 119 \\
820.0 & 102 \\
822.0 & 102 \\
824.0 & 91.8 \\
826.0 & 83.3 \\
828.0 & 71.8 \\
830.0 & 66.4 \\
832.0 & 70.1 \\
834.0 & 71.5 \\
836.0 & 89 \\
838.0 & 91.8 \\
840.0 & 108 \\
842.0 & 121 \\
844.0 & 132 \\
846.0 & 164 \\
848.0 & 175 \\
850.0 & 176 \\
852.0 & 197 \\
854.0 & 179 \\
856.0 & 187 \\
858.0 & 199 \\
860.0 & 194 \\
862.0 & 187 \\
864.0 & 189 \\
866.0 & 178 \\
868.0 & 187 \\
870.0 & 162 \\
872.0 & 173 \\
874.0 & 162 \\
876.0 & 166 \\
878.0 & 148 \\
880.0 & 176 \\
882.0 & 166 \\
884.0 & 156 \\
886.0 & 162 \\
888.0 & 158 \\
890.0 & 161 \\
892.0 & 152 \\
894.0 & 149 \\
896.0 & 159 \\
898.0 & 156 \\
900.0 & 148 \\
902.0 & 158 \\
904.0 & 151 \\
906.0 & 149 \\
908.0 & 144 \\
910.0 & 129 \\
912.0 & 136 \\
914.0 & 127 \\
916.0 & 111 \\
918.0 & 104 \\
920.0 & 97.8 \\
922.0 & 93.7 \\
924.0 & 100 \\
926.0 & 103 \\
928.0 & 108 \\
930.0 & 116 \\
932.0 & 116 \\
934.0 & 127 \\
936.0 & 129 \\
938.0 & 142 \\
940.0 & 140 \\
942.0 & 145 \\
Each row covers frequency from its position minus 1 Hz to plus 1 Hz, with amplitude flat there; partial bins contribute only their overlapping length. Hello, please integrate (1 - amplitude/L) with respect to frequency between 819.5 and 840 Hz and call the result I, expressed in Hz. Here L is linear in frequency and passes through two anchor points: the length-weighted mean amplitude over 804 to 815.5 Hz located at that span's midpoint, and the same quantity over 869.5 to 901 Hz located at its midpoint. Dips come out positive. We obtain 8.9 Hz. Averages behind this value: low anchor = 146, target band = 84.7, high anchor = 160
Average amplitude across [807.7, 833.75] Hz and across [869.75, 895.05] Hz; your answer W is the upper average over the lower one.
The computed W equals 1.52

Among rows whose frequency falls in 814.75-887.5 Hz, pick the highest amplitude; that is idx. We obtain 199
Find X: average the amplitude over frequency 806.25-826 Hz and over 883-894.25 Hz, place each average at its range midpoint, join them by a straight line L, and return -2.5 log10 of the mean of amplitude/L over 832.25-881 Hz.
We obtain -0.109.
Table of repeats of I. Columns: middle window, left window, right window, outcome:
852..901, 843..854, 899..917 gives -4.4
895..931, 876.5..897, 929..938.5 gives 3.5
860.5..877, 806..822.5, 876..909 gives -3.1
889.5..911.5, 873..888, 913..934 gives -2.1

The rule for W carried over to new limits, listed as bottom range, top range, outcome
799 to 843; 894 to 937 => 1.11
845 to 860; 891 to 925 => 0.73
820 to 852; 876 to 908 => 1.42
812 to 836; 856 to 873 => 1.91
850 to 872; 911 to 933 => 0.60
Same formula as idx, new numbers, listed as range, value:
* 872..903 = 176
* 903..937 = 151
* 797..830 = 160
